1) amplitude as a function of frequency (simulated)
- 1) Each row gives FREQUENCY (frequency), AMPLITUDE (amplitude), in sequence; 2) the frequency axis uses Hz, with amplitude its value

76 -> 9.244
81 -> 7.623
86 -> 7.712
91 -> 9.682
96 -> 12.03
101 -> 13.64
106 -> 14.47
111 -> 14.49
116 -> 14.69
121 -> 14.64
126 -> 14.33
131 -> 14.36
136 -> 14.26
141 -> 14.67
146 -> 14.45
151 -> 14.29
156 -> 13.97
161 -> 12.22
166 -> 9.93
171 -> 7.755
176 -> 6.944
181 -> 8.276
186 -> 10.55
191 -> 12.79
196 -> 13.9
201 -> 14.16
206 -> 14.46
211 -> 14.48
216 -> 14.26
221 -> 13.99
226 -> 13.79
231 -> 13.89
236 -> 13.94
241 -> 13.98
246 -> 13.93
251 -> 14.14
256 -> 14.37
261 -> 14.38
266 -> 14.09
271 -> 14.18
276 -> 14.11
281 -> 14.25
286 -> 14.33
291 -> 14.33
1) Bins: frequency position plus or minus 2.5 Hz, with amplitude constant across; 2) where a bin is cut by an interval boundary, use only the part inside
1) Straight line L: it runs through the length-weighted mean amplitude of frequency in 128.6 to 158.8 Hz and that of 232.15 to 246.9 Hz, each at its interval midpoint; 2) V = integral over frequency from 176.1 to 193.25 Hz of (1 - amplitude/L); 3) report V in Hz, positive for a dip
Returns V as 5.0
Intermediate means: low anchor 14.3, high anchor 13.9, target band 10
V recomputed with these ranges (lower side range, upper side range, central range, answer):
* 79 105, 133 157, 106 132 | -4.4 Hz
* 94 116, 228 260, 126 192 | 9.2 Hz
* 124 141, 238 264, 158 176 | 5.8 Hz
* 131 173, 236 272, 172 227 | 4.6 Hz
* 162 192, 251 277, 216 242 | -3.6 Hz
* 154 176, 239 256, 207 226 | -2.2 Hz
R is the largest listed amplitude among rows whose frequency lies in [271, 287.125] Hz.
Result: 14.33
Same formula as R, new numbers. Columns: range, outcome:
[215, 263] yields 14.38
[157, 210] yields 14.46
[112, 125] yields 14.69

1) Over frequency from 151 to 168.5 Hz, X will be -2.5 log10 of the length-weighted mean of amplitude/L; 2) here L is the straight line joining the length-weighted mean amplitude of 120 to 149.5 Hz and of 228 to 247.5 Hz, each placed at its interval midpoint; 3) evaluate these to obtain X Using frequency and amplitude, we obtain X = 0.160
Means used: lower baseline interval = 14.4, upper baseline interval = 13.9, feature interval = 12.4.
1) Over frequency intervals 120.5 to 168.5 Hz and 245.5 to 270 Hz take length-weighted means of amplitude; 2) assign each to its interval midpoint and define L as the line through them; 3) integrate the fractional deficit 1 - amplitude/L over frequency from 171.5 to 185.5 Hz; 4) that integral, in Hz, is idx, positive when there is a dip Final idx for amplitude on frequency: 5.9 Hz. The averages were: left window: 13.7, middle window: 8.05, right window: 14.2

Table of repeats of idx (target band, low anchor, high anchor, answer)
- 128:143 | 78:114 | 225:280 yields -2.9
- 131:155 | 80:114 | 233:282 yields -4.0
